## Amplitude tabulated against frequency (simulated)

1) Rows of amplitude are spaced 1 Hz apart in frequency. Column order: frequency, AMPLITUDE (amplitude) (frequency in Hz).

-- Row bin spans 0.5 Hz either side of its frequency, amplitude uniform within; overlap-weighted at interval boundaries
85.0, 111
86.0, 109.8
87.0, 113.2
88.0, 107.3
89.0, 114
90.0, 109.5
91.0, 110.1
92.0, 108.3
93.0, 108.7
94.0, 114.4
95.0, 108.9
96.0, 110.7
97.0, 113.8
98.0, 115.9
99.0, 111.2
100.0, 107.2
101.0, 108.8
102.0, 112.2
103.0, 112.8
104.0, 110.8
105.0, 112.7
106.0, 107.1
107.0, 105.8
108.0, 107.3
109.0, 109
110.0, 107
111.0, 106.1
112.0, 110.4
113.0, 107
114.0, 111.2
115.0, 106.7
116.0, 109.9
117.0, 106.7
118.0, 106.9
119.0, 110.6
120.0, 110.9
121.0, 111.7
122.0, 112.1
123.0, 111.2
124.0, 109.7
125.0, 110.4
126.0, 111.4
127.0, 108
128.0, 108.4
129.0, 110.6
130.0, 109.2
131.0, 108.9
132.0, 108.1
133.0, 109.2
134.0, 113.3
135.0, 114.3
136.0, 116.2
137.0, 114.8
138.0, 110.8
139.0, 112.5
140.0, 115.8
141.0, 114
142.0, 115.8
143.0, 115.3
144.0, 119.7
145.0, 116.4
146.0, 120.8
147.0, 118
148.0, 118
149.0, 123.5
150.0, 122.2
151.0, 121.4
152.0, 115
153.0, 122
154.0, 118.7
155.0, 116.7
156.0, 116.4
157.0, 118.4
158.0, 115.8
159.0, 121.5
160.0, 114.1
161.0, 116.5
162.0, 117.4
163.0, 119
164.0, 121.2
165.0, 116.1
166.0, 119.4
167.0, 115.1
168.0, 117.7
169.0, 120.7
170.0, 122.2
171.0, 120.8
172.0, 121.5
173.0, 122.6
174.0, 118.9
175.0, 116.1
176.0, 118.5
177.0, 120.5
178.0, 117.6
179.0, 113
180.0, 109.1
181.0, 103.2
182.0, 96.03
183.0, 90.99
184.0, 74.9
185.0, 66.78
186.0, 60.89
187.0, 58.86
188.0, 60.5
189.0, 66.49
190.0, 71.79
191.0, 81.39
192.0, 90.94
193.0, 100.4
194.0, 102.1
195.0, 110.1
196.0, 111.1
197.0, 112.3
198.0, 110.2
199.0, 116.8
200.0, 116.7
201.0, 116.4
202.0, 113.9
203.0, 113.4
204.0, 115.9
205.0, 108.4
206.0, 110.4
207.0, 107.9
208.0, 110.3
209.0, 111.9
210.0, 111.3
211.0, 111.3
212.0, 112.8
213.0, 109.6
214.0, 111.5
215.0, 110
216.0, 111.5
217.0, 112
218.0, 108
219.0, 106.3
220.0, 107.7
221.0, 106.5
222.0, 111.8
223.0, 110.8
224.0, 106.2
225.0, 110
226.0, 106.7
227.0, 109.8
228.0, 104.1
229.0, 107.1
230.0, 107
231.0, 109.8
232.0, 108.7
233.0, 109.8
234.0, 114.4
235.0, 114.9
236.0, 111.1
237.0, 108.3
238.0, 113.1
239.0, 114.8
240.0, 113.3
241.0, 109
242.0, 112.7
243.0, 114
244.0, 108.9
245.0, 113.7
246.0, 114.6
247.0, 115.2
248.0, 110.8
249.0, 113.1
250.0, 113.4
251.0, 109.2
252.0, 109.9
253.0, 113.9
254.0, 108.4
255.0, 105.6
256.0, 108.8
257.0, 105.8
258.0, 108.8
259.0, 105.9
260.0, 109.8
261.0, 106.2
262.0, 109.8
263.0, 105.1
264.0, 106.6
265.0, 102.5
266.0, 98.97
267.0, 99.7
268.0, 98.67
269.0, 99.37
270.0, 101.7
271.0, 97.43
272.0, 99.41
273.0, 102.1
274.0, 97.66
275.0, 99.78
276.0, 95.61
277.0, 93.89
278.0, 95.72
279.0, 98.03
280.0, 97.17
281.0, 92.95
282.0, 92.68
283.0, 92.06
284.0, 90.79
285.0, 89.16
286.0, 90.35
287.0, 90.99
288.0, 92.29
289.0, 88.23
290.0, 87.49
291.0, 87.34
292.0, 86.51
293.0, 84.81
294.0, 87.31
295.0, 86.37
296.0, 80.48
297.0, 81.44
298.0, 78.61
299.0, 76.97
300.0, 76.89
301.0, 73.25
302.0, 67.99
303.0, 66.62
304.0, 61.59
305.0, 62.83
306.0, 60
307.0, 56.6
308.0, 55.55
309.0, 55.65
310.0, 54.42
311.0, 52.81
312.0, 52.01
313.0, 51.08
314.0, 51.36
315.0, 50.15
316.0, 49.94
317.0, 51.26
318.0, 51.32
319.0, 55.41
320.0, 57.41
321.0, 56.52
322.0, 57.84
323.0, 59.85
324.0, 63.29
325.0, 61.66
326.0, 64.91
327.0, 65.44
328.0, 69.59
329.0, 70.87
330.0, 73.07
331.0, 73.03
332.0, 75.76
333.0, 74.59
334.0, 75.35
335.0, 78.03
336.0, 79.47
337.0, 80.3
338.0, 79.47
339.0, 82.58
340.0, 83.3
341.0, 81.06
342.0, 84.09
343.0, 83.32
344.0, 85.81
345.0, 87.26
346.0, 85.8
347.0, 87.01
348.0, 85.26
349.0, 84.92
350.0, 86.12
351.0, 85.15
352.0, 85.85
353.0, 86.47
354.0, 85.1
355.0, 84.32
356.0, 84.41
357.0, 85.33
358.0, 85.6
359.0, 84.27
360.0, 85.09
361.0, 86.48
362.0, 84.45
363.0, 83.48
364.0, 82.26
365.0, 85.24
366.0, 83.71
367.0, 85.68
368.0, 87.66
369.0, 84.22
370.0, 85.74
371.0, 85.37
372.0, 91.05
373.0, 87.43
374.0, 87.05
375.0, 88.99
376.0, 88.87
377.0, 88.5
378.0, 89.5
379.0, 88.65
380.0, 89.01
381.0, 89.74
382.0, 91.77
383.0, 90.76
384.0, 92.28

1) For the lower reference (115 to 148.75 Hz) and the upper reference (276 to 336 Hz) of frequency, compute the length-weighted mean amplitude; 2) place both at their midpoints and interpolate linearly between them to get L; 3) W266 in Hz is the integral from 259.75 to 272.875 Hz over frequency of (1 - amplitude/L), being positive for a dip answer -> -3.33 Hz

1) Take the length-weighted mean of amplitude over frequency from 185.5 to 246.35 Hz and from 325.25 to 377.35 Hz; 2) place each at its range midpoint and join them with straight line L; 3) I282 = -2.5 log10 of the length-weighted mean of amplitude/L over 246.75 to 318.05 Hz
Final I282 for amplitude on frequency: 0.09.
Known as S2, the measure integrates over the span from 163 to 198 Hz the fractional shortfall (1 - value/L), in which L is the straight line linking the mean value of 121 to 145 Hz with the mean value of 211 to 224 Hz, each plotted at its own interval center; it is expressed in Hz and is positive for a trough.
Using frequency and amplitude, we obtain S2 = 2.68 Hz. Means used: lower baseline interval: 112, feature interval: 102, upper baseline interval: 110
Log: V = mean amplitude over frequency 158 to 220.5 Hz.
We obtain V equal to 107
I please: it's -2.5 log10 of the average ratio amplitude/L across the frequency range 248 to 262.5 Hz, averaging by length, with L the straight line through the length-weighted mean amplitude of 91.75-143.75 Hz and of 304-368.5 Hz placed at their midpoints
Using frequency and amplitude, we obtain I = -0.25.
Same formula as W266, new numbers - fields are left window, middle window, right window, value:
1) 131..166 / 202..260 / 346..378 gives -3.1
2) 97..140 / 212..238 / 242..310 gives -2.7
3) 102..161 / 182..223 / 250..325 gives -0.7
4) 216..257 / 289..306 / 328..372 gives 3.2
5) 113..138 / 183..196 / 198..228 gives 3.5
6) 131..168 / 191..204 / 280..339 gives -0.7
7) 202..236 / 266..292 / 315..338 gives -2.9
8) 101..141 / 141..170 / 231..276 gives -2.3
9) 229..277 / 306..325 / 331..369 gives 7.6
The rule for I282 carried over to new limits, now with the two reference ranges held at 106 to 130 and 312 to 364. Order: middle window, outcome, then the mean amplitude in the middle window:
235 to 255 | -0.248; 112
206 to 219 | -0.174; 110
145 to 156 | -0.150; 119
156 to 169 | -0.156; 118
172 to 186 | -0.050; 104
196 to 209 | -0.176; 113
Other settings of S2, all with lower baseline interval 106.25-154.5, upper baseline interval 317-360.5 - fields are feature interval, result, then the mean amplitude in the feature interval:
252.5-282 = -4.44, 102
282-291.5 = -0.52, 90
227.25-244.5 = -3.02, 111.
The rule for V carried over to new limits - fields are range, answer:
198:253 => 111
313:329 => 57.9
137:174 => 118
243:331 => 85.1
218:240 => 110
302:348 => 67.2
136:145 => 115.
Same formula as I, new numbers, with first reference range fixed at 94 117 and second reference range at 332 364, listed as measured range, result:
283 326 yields 0.27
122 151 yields -0.08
